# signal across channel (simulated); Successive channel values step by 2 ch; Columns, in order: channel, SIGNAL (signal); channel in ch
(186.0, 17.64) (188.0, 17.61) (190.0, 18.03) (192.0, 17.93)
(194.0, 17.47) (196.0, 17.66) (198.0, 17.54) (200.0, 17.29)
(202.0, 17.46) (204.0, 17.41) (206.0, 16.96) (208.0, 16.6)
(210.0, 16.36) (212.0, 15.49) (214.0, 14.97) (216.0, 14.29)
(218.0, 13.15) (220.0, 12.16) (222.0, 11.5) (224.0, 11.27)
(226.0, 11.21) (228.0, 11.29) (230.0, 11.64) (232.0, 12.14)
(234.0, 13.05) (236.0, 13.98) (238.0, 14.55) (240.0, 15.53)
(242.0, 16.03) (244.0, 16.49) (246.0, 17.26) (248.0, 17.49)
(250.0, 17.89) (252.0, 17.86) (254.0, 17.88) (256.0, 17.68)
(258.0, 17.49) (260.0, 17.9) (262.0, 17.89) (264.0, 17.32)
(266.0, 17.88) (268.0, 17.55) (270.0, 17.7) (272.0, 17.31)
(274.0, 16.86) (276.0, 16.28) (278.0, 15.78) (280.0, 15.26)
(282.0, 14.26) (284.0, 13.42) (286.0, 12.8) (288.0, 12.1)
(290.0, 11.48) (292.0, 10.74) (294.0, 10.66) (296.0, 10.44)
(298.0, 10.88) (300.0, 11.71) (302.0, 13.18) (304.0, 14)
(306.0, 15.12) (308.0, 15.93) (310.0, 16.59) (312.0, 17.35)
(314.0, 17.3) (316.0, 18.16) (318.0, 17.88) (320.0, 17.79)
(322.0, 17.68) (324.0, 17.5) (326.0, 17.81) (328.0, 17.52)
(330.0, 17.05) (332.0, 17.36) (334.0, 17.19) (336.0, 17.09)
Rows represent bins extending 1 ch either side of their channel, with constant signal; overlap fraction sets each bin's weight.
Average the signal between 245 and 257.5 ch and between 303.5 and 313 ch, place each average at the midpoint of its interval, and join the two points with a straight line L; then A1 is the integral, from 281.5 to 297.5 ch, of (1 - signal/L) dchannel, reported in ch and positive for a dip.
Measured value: 4.5 ch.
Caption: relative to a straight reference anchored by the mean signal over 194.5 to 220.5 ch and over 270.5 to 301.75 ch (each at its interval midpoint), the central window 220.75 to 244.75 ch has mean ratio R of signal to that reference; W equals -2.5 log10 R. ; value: 0.15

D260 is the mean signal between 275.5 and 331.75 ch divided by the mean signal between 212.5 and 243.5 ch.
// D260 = 1.13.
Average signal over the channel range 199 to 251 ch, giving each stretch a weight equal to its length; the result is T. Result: 14.7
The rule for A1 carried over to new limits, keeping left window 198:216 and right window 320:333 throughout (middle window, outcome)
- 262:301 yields 6.3 ch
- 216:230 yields 4.0 ch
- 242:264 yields -0.8 ch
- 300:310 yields 1.6 ch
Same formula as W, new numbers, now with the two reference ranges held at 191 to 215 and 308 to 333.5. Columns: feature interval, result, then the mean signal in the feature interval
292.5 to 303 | 0.460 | 11.3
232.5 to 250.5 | 0.096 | 15.6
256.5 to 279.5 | -0.002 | 17.2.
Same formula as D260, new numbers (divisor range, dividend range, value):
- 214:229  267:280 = 1.36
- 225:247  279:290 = 0.96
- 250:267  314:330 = 1.00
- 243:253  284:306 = 0.69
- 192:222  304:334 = 1.07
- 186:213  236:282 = 0.98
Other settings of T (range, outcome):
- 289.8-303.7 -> 11.4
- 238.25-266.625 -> 17.2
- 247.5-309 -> 15.2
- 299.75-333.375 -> 16.6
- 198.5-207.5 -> 17.3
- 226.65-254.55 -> 15.1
